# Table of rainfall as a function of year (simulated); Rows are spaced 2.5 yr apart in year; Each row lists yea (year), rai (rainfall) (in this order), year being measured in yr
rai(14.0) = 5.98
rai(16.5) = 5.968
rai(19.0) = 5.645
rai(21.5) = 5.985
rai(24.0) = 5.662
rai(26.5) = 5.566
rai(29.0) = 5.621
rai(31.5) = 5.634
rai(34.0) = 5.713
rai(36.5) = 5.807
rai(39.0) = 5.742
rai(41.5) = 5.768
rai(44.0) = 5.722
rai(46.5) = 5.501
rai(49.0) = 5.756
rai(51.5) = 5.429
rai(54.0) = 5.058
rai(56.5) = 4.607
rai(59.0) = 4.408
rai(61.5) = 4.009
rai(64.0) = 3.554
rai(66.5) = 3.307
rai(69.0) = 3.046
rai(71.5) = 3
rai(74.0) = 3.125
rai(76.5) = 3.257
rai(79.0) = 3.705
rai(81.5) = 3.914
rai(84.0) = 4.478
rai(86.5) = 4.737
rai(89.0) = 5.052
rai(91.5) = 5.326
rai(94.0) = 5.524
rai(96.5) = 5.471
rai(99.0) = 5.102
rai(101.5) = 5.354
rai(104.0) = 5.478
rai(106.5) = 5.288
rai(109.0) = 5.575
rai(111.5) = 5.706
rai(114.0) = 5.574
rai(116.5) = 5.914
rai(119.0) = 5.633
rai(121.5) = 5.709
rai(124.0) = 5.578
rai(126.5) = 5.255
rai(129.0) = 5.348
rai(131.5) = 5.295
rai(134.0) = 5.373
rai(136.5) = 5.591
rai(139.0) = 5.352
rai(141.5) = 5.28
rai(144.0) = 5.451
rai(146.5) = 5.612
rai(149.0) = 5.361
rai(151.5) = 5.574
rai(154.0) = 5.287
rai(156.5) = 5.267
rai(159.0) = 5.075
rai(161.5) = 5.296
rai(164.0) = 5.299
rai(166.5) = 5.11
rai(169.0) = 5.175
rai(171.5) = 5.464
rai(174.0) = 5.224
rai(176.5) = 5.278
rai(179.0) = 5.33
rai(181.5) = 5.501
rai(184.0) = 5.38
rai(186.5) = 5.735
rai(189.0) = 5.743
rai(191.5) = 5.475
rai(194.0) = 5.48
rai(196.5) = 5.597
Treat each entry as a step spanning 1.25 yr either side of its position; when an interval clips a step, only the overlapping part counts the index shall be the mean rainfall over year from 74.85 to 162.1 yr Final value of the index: 5.21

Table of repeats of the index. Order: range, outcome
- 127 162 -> 5.37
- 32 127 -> 4.93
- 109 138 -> 5.54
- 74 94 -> 4.35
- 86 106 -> 5.28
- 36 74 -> 4.64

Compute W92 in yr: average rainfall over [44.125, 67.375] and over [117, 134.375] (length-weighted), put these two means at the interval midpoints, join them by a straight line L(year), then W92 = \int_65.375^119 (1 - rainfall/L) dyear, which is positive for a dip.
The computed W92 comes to 4.7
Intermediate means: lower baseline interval 4.7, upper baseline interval 5.48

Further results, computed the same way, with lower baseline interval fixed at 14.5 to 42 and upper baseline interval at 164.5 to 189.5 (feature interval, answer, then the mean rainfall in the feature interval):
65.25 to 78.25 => 5.7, 3.17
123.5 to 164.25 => 0.7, 5.37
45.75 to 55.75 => 0.5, 5.39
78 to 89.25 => 2.6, 4.33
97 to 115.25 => 0.4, 5.44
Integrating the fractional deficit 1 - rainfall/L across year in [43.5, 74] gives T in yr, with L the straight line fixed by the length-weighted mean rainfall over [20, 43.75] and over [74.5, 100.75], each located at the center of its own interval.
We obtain 5.0 yr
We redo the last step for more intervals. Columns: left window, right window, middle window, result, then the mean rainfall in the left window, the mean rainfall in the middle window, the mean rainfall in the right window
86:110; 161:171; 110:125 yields -1.1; 5.31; 5.69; 5.23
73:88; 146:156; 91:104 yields -3.4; 3.9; 5.37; 5.43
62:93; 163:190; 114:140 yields -4.9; 3.89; 5.51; 5.38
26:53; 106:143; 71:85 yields 5.0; 5.66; 3.59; 5.5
